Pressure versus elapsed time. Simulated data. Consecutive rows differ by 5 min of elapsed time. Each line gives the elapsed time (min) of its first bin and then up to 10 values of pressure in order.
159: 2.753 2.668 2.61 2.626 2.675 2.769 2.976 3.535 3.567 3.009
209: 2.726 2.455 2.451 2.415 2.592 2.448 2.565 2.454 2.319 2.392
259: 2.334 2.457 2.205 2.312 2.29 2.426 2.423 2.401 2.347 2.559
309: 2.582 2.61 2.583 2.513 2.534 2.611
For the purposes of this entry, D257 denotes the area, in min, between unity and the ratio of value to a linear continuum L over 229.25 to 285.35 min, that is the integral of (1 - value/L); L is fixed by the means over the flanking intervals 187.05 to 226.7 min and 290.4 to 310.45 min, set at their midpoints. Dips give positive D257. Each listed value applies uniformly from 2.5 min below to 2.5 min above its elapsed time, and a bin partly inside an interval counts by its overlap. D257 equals 5.7 min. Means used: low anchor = 2.89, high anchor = 2.46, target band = 2.39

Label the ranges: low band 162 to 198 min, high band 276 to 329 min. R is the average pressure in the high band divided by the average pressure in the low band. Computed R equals 0.9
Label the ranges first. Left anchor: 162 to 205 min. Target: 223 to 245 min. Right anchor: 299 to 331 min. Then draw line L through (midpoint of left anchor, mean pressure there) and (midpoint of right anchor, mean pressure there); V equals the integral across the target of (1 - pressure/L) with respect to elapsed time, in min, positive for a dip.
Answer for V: 2.2 min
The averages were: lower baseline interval 2.94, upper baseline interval 2.55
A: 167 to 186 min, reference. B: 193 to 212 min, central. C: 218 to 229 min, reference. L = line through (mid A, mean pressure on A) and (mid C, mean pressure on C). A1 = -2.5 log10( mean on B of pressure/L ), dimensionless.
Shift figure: -0.23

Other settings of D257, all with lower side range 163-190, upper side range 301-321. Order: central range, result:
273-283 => 1.1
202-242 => 1.3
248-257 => 0.9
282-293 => 0.8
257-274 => 1.9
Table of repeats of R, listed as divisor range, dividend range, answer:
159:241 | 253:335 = 0.89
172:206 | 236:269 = 0.79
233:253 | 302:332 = 1.05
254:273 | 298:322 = 1.09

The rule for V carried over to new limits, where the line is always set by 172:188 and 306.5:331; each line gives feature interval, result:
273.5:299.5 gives 2.28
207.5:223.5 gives 0.97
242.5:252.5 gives 1.00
